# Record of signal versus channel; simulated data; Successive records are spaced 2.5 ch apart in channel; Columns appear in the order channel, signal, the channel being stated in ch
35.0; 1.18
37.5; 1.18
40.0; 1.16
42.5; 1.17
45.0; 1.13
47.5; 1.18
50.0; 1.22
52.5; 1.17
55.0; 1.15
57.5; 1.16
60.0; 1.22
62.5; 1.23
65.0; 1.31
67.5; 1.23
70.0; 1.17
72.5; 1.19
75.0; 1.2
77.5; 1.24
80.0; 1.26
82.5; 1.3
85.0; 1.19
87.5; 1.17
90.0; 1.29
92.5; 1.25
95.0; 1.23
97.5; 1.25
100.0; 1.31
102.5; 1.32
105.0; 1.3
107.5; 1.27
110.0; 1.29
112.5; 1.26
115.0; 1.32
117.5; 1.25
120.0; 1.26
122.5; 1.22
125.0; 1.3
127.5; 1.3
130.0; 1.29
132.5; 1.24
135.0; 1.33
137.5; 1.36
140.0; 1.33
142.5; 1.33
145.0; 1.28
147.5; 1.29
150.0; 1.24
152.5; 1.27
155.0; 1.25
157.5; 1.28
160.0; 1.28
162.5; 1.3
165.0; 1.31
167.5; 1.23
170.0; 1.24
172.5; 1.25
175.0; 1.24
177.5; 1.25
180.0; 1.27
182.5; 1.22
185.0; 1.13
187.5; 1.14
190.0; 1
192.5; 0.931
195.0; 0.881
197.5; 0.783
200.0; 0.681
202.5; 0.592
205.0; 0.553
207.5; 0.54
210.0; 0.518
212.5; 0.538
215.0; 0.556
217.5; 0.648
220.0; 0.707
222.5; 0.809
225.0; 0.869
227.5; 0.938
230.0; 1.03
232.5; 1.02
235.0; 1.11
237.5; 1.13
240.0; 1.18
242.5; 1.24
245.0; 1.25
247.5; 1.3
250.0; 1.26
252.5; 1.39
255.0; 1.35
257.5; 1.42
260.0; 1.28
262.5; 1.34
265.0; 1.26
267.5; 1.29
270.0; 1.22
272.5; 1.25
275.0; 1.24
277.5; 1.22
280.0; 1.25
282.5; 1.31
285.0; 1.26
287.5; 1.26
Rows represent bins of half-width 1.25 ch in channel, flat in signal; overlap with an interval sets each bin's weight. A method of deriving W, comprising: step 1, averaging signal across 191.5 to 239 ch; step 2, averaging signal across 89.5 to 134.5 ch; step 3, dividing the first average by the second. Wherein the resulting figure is 0.6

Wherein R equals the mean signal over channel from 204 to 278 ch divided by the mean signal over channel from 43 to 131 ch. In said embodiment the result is 0.8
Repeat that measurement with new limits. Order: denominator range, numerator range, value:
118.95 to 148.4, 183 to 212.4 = 0.62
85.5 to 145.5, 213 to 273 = 0.87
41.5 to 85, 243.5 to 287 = 1.07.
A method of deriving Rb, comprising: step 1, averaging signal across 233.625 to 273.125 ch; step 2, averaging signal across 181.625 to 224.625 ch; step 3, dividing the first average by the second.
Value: 1.63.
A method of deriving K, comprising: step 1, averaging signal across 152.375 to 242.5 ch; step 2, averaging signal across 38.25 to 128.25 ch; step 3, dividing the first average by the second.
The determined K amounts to 0.8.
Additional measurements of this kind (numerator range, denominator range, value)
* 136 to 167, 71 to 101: 1.04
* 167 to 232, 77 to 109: 0.72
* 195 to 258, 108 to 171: 0.73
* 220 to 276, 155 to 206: 1.09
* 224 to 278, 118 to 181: 0.95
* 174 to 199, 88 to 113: 0.85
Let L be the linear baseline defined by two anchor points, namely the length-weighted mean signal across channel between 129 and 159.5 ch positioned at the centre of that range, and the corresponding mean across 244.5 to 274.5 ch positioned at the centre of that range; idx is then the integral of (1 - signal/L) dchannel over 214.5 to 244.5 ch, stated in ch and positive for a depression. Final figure 8.0 ch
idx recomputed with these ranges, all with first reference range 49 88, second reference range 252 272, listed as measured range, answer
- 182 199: 3.7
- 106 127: -0.6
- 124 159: -1.1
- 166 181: 0.2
